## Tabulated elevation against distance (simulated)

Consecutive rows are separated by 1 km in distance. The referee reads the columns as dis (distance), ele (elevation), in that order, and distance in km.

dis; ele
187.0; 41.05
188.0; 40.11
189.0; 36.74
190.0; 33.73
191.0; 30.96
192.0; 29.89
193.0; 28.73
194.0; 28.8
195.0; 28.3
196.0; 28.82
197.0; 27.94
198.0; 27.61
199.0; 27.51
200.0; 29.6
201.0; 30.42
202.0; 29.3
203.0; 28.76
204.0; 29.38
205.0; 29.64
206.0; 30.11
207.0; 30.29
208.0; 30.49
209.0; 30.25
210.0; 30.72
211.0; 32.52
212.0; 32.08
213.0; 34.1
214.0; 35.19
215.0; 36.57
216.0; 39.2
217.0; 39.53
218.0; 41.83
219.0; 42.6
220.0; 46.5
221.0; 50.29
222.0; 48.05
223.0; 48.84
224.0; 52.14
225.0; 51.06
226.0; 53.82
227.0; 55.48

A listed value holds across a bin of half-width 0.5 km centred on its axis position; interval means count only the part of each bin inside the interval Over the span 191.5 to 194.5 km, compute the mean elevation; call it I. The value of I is 29.1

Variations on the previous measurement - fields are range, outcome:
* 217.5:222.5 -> 45.9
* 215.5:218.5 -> 40.2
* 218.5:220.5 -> 44.5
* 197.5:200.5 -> 28.2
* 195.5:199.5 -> 28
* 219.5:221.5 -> 48.4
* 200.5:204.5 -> 29.5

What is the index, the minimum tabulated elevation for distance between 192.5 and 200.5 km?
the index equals 27.51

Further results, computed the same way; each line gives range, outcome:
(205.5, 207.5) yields 30.11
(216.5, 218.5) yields 39.53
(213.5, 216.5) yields 35.19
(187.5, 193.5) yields 28.73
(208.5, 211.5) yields 30.25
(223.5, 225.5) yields 51.06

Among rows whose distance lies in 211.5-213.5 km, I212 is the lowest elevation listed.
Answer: 32.08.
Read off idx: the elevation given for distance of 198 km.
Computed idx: 27.61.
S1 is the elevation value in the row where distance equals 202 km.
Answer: 29.3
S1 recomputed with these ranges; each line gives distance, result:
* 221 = 50.29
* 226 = 53.82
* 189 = 36.74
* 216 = 39.2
